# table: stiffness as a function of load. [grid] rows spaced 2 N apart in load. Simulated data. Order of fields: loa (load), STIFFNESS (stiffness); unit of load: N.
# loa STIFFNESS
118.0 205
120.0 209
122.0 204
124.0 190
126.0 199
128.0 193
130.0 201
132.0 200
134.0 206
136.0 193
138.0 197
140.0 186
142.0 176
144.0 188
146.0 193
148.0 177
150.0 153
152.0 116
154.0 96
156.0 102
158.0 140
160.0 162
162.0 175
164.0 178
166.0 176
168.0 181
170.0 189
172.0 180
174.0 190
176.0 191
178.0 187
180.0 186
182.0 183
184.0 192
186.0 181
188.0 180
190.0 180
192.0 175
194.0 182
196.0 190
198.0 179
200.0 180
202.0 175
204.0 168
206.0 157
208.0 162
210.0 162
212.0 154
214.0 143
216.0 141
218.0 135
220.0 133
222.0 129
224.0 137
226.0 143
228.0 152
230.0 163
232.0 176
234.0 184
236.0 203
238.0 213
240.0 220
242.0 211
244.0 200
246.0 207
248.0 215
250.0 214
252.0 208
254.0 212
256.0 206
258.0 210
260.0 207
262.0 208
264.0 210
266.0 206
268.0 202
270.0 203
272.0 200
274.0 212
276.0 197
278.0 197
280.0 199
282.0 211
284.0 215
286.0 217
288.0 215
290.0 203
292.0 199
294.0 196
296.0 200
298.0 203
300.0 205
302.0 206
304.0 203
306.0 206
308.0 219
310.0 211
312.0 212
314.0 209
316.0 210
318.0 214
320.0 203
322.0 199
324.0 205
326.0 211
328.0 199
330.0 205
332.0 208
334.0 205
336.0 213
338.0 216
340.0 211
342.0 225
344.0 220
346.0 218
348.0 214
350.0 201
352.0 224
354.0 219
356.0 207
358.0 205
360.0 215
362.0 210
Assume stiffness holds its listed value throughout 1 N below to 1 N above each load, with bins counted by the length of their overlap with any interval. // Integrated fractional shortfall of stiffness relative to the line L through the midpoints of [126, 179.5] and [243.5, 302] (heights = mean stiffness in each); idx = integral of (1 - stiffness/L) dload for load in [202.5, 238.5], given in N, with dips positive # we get 6.4 N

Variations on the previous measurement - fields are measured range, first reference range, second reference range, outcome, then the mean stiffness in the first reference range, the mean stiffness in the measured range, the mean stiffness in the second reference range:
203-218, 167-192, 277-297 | 2.9 N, 185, 154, 205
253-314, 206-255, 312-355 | -4.1 N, 175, 206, 211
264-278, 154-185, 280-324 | -0.3 N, 172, 203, 207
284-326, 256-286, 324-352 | 0.3 N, 206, 207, 211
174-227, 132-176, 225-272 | 4.9 N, 170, 167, 199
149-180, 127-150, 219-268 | 4.6 N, 190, 162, 191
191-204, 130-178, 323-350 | 0.2 N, 172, 179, 211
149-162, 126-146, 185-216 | 3.8 N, 194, 132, 170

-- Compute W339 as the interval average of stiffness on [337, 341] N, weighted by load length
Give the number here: 214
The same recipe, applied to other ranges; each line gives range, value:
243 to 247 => 204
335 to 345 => 217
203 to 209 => 162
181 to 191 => 183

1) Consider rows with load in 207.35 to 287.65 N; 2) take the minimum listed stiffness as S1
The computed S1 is 129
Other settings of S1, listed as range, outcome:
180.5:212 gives 154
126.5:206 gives 96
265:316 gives 196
